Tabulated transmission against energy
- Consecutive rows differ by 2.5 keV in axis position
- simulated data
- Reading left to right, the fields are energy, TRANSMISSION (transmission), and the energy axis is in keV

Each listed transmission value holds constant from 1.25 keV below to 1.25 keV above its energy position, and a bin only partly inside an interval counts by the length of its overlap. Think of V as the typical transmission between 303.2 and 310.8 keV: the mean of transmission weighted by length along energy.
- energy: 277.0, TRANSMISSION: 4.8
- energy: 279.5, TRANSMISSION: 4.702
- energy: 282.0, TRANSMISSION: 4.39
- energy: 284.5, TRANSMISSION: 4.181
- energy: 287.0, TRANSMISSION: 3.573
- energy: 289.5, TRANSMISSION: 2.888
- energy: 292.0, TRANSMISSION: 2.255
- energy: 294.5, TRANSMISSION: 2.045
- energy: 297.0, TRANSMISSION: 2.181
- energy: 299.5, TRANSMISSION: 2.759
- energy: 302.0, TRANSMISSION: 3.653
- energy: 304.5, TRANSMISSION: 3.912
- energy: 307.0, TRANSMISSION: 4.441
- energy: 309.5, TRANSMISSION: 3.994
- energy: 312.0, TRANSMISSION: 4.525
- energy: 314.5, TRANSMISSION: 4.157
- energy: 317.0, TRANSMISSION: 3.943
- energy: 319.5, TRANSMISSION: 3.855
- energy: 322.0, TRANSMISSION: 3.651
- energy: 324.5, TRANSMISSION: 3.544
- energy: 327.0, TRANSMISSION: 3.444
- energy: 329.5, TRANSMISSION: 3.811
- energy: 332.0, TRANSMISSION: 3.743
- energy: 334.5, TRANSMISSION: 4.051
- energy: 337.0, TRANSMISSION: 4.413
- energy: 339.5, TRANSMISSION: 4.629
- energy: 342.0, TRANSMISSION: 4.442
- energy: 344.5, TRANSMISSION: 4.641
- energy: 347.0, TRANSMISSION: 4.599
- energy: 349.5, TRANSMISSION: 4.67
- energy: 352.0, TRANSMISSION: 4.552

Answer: 4.12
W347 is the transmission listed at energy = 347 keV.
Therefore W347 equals 4.599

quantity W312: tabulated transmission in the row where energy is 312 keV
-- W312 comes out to 4.525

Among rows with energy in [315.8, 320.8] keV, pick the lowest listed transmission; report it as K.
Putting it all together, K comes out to 3.855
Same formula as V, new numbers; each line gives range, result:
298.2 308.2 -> 3.68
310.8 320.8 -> 4.12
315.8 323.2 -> 3.82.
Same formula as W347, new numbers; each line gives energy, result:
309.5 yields 3.994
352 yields 4.552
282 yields 4.39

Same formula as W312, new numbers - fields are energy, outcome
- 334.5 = 4.051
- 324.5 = 3.544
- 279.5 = 4.702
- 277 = 4.8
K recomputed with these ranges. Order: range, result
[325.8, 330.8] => 3.444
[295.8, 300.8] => 2.181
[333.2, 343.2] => 4.051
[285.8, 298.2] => 2.045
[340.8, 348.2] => 4.442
